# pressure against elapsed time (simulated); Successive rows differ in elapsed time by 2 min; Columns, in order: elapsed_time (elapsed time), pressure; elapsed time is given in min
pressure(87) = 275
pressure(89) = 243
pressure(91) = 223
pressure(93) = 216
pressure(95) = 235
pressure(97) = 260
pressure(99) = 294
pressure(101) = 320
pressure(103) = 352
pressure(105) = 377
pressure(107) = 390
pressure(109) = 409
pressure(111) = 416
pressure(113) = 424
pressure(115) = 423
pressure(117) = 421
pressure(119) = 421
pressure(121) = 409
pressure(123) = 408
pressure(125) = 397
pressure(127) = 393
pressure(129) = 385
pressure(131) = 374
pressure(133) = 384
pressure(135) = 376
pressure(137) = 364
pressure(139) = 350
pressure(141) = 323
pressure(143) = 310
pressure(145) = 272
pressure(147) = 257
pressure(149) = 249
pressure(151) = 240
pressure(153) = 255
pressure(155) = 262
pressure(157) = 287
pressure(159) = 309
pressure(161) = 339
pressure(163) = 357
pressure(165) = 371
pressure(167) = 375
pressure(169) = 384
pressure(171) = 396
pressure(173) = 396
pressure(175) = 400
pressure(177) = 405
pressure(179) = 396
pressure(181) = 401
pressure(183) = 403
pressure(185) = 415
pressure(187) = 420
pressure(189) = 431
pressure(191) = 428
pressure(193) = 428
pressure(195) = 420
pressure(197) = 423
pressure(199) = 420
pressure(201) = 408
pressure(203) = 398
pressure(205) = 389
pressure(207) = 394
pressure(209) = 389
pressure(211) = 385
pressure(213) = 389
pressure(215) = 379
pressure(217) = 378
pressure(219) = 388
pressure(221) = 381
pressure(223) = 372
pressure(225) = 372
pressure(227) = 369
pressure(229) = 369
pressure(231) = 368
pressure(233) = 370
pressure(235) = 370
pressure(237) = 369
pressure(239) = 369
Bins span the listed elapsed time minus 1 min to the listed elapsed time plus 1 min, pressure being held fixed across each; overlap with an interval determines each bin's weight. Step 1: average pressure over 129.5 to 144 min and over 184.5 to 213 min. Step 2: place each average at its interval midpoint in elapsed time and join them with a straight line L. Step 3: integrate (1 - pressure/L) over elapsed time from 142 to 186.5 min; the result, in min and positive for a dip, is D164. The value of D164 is 4.7 min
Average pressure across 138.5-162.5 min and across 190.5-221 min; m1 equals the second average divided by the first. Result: 1.39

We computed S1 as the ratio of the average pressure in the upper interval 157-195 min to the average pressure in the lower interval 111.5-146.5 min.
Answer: 1.0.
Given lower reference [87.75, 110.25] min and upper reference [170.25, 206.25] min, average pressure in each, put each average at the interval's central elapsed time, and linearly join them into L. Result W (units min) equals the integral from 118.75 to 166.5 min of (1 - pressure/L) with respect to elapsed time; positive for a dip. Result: 2.2 min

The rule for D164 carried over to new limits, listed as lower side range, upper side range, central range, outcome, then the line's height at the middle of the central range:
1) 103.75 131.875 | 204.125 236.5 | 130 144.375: 1.7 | 398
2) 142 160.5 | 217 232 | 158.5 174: -3.9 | 294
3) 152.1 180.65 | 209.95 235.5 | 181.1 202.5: -3.2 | 364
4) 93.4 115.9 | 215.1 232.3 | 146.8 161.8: 3.6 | 361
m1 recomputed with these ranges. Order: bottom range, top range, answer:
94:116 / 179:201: 1.18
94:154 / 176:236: 1.13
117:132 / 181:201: 1.05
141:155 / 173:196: 1.54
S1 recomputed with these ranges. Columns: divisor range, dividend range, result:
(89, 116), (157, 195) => 1.18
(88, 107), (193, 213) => 1.41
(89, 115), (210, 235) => 1.15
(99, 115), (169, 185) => 1.05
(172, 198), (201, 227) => 0.93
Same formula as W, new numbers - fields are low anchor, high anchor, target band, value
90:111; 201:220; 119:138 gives -3.3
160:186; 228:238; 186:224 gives -2.3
